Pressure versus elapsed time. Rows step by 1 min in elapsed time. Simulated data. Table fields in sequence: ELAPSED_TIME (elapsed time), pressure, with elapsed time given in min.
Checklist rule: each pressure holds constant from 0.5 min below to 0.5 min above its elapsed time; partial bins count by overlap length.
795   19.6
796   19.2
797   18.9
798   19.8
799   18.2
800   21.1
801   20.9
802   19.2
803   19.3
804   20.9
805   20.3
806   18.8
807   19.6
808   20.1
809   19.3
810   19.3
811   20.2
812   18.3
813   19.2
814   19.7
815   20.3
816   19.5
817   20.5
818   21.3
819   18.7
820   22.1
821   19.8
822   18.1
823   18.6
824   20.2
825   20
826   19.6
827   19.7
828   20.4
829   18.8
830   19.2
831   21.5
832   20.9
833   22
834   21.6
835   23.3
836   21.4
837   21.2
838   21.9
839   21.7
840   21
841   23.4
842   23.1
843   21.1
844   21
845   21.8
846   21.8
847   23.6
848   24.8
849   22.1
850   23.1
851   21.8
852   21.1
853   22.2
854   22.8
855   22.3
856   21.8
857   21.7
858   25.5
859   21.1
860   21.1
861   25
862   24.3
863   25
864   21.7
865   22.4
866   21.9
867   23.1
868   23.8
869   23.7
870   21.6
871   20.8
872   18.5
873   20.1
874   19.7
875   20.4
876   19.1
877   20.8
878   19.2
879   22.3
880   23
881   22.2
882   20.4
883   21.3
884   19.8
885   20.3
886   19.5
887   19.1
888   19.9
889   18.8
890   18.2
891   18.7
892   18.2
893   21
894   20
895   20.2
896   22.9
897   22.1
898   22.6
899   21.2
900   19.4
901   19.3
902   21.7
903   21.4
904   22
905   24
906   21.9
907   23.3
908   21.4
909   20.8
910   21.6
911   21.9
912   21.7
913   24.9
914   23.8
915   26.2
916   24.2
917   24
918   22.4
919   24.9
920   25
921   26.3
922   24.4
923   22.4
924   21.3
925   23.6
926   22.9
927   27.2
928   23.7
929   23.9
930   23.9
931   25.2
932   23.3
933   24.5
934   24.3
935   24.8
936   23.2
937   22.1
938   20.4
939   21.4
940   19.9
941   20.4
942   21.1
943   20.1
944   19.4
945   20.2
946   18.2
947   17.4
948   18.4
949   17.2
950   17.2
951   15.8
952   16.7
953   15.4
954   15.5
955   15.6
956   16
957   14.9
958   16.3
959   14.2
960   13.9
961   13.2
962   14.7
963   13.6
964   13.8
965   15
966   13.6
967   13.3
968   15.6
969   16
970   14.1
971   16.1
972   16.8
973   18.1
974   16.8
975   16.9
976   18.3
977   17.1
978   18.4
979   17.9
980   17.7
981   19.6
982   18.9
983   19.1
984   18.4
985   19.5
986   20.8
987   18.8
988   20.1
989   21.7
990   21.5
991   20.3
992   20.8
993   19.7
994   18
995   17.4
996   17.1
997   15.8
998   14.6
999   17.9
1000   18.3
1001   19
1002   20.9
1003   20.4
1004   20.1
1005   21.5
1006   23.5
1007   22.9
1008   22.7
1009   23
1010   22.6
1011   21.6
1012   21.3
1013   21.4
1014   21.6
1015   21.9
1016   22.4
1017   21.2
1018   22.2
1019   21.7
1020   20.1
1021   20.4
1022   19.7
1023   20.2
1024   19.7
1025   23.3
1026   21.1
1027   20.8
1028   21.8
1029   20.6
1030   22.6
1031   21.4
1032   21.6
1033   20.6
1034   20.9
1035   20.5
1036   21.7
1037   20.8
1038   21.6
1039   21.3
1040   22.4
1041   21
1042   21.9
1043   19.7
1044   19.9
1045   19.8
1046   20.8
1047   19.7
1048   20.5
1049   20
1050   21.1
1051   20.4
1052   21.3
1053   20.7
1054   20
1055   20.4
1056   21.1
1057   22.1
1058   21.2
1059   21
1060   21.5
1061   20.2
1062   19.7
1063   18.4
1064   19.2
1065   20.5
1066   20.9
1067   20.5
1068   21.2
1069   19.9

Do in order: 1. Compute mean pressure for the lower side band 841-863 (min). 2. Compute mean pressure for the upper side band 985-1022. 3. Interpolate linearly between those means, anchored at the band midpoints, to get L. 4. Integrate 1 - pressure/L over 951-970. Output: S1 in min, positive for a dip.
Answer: 5.6 min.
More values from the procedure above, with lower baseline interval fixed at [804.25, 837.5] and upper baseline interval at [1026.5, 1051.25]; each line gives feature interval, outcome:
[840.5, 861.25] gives -2.3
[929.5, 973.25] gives 5.6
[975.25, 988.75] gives 1.2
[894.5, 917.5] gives -2.1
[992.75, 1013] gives 0.8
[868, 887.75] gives -0.4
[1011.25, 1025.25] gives -0.2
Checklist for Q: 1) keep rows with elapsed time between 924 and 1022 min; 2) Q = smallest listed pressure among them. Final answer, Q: 13.2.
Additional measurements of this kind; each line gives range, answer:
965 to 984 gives 13.3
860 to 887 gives 18.5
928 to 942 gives 19.9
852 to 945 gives 18.2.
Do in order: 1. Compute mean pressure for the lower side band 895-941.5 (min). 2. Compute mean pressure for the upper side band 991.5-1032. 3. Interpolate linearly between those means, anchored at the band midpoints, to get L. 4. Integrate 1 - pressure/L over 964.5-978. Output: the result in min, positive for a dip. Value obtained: 3.4 min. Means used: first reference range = 22.9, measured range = 16.1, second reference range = 20.6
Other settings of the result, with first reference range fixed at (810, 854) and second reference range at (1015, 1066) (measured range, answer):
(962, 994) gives 5.0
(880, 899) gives 0.5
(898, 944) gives -4.1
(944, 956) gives 2.2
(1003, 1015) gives -0.6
